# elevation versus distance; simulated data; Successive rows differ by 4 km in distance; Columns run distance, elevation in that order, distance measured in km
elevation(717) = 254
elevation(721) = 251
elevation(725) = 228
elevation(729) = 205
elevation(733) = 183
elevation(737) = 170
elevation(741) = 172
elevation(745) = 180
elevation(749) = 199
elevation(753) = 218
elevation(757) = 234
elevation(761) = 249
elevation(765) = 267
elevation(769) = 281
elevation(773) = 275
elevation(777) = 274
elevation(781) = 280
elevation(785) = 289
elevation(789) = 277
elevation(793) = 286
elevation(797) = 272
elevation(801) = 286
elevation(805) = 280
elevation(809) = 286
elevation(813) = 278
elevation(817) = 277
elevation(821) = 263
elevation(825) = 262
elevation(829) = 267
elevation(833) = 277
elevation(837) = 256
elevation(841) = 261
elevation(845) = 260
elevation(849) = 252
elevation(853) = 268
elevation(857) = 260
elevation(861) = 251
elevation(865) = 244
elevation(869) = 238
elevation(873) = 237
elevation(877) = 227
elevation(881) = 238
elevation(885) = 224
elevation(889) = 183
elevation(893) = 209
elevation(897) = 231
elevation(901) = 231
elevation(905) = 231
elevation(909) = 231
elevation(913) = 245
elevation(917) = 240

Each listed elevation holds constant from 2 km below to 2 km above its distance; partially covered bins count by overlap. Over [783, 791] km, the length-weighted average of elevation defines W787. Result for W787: 283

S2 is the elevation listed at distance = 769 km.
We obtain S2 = 281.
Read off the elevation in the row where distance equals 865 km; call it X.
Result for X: 244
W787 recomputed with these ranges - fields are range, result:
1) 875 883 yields 232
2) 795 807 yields 279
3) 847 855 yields 260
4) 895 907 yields 231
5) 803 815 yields 281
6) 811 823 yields 273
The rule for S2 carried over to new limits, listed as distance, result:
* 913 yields 245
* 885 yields 224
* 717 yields 254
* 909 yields 231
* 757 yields 234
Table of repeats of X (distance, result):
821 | 263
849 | 252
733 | 183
